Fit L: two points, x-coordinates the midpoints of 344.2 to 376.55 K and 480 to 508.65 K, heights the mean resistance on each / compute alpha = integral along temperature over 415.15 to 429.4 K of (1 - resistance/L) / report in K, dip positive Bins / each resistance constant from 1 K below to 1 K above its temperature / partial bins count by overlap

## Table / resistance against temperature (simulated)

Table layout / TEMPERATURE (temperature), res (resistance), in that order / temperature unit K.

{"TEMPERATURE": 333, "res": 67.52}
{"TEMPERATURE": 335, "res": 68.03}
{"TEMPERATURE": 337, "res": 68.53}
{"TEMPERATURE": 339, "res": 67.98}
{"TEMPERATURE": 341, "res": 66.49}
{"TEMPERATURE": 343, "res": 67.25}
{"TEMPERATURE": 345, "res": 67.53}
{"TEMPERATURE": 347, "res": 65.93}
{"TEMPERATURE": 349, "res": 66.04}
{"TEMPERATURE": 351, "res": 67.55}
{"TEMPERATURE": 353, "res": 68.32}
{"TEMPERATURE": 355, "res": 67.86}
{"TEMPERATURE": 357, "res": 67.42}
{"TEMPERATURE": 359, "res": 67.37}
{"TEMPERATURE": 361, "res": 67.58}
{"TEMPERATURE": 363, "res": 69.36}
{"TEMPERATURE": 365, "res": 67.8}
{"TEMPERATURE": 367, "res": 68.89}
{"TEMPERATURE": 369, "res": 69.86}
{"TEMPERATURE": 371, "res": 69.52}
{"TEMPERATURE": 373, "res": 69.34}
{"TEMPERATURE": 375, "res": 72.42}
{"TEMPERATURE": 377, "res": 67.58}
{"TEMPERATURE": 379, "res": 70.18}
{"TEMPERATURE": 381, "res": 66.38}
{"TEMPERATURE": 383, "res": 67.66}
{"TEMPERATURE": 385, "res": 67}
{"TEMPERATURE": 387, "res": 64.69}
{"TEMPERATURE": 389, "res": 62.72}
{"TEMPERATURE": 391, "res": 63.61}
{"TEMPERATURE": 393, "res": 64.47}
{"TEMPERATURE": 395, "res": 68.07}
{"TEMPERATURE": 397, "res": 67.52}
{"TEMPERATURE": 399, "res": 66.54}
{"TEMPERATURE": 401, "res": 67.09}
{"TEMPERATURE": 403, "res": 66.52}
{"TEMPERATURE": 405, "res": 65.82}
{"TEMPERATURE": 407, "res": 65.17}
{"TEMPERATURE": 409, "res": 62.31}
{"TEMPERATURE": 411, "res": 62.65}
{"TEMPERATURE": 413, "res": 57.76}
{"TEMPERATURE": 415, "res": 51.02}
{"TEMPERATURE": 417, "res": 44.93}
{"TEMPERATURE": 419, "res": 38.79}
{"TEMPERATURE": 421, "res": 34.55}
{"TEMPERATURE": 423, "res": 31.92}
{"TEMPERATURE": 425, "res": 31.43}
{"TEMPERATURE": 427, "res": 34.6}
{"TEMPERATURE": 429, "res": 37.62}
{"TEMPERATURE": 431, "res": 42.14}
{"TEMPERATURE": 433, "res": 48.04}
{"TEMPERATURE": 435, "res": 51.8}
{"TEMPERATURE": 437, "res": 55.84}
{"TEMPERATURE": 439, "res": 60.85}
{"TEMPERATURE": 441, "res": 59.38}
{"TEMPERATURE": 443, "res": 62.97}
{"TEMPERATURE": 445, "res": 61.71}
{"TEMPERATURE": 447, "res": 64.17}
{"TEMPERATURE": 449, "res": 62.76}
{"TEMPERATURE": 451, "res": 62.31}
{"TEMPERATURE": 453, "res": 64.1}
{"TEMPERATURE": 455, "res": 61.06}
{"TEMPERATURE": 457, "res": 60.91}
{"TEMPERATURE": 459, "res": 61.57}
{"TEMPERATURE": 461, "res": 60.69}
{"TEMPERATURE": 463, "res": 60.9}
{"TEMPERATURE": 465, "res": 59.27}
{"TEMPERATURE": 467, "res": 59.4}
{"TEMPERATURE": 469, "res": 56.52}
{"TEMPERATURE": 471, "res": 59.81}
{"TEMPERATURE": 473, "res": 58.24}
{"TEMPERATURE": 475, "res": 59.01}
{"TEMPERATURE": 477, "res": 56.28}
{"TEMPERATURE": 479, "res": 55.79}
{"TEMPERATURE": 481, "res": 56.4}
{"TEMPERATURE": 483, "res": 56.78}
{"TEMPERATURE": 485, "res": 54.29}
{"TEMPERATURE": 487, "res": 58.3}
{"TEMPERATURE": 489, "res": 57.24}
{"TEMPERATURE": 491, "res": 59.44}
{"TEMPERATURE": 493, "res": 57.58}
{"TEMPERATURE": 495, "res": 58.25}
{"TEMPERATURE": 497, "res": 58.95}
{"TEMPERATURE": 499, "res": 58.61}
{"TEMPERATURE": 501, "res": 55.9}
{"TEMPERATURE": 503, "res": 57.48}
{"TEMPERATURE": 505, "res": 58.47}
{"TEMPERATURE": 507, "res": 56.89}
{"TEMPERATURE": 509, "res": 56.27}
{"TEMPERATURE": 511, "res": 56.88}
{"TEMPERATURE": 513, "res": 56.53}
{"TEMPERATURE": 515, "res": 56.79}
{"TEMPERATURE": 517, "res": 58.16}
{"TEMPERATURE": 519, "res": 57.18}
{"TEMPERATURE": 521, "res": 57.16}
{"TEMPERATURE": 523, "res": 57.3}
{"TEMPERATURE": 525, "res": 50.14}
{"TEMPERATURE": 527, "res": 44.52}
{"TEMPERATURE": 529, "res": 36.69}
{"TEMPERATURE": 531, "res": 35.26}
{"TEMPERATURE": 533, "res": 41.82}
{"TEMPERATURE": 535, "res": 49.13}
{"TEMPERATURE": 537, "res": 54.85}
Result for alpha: 5.9 K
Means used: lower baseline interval 68.3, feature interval 37.1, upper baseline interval 57.4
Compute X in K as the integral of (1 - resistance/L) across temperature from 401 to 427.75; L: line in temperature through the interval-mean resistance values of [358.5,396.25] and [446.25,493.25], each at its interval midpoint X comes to 5.75 K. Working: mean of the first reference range 67.6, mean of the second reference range 59.3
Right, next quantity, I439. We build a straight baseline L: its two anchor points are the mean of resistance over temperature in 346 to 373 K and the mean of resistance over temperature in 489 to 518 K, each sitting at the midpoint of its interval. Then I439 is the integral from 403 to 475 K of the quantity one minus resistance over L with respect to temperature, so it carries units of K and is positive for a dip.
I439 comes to 8.4 K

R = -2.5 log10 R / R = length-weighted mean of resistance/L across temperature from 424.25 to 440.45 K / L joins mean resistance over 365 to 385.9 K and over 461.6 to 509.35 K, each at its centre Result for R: 0.34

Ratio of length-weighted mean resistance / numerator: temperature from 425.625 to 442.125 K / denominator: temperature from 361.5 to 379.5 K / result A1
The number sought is 0.7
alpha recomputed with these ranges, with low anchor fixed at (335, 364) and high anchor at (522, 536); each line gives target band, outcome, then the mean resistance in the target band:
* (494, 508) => -2.68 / 57.8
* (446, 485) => -4.91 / 59.6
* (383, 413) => -1.80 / 65.1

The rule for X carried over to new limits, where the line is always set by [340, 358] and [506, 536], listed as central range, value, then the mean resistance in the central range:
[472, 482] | -0.3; 57.1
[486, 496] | -0.7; 58.2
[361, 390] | -1.5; 68.1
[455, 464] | -0.6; 61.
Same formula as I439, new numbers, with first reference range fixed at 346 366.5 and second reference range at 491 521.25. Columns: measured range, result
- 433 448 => 0.8 K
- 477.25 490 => 0.5 K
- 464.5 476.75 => 0.3 K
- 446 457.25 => -0.3 K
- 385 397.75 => 0.0 K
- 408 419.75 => 1.9 K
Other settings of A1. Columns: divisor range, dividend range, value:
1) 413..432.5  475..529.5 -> 1.41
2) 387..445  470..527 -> 1.04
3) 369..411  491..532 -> 0.82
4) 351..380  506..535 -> 0.75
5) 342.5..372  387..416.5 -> 0.93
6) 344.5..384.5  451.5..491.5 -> 0.86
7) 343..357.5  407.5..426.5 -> 0.69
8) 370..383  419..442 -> 0.64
